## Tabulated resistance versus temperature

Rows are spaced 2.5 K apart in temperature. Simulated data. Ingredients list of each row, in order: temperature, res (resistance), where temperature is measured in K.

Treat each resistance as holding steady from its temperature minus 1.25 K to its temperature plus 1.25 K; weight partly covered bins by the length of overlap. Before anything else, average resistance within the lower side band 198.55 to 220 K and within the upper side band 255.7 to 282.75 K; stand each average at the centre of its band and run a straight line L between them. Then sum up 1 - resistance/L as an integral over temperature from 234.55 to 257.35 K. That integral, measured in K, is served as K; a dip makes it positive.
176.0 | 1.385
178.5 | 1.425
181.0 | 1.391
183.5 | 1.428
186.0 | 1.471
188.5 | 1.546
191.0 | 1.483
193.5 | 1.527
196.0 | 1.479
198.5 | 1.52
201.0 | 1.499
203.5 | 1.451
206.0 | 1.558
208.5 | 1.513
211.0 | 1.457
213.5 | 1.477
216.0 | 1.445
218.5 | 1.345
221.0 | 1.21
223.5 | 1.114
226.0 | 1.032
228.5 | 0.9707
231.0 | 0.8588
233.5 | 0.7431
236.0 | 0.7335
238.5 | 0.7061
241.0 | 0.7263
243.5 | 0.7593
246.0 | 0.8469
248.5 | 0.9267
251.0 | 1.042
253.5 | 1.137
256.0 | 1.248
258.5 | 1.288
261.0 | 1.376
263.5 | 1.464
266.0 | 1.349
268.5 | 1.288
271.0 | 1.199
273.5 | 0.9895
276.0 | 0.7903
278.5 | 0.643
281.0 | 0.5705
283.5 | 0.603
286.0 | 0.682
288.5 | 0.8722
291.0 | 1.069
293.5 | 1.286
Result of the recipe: 6.1 K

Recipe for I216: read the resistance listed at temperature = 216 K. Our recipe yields 1.445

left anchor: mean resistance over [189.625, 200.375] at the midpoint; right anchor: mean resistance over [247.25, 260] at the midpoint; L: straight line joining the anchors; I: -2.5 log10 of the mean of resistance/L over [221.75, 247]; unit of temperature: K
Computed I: 0.42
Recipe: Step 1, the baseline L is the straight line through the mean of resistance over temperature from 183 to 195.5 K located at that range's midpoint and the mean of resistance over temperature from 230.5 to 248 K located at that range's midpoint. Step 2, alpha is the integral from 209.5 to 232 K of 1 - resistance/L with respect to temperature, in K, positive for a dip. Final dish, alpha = -3.7 K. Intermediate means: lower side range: 1.49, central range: 1.22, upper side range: 0.771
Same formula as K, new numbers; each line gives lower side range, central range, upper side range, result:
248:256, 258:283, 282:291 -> -4.10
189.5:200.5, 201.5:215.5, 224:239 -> -2.52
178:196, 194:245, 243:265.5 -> 5.47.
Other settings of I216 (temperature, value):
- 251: 1.042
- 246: 0.8469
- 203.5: 1.451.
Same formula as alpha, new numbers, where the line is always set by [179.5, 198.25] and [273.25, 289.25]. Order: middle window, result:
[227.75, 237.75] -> 2.7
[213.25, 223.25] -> -0.8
